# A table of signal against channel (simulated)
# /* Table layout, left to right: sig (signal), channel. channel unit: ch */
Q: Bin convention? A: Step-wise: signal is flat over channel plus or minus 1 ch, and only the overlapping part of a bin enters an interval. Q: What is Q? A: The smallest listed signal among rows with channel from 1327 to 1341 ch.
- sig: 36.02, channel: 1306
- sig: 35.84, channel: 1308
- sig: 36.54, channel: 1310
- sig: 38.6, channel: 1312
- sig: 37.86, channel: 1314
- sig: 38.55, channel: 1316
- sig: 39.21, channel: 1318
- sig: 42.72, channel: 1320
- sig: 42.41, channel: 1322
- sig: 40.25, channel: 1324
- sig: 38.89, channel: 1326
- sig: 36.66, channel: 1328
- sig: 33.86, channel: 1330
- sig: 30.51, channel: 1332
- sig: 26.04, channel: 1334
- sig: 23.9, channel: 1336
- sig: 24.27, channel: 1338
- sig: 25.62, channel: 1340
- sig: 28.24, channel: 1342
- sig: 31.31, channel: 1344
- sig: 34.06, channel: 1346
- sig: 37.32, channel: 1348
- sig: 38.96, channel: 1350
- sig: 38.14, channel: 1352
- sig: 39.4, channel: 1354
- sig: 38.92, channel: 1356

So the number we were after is 23.9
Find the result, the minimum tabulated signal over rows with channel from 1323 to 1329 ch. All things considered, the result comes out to 36.66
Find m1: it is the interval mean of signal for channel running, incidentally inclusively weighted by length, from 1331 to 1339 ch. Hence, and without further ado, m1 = 26.2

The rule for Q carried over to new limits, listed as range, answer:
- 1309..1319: 36.54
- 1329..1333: 30.51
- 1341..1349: 28.24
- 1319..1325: 40.25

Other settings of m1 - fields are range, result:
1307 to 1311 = 36.2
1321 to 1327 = 40.5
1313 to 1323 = 40.1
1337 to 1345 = 27.4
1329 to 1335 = 30.1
